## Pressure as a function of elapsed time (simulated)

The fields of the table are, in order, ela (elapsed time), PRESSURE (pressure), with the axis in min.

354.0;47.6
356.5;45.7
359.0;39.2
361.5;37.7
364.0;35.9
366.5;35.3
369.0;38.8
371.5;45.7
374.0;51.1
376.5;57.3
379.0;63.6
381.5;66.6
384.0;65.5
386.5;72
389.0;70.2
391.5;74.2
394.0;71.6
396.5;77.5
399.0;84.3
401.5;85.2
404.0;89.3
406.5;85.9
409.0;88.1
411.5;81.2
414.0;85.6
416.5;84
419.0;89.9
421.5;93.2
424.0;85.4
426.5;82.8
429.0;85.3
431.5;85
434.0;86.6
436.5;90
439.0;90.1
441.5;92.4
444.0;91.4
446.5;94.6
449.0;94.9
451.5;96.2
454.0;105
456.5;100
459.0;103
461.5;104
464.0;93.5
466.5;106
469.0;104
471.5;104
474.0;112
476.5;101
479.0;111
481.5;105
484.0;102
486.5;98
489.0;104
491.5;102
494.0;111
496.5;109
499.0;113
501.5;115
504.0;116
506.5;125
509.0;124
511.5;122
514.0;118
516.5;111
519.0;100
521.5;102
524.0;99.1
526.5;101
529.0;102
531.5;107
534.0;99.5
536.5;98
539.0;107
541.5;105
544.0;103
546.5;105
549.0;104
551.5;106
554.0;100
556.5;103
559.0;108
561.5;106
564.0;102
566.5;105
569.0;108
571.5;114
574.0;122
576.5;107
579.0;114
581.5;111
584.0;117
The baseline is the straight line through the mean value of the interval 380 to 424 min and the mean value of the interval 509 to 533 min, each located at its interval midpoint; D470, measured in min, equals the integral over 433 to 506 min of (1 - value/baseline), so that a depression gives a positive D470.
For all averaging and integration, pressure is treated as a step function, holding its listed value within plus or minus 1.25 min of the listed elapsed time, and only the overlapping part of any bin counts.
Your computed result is -4.7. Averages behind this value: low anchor 80.3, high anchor 108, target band 102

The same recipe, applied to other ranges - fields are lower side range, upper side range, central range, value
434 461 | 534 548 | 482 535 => -4.2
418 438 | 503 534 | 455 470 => -0.9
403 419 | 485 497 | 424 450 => 0.8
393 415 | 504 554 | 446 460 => -1.0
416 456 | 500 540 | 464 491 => -1.2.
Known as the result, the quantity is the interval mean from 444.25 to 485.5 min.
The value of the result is 102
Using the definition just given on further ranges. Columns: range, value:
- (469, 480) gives 107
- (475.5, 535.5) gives 108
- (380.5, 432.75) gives 81.2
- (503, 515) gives 121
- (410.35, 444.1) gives 87.2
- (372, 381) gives 57.1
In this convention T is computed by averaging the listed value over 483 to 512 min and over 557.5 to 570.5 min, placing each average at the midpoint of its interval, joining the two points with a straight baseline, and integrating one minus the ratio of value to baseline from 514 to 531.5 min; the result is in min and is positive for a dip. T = 0.88 min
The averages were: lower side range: 112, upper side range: 106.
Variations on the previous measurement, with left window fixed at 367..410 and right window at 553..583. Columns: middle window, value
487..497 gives -1.51 min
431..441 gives -1.12 min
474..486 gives -2.14 min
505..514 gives -2.54 min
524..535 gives -0.23 min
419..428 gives -1.26 min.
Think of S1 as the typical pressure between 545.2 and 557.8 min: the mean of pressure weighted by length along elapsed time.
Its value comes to 104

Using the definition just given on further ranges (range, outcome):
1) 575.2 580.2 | 111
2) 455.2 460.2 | 102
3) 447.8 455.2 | 98.7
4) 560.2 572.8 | 107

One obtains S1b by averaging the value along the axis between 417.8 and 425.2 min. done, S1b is 89.5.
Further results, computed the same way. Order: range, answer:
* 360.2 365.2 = 36.8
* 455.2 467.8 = 101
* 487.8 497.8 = 107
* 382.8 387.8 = 68.8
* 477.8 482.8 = 108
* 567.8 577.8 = 113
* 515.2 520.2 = 106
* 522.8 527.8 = 100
